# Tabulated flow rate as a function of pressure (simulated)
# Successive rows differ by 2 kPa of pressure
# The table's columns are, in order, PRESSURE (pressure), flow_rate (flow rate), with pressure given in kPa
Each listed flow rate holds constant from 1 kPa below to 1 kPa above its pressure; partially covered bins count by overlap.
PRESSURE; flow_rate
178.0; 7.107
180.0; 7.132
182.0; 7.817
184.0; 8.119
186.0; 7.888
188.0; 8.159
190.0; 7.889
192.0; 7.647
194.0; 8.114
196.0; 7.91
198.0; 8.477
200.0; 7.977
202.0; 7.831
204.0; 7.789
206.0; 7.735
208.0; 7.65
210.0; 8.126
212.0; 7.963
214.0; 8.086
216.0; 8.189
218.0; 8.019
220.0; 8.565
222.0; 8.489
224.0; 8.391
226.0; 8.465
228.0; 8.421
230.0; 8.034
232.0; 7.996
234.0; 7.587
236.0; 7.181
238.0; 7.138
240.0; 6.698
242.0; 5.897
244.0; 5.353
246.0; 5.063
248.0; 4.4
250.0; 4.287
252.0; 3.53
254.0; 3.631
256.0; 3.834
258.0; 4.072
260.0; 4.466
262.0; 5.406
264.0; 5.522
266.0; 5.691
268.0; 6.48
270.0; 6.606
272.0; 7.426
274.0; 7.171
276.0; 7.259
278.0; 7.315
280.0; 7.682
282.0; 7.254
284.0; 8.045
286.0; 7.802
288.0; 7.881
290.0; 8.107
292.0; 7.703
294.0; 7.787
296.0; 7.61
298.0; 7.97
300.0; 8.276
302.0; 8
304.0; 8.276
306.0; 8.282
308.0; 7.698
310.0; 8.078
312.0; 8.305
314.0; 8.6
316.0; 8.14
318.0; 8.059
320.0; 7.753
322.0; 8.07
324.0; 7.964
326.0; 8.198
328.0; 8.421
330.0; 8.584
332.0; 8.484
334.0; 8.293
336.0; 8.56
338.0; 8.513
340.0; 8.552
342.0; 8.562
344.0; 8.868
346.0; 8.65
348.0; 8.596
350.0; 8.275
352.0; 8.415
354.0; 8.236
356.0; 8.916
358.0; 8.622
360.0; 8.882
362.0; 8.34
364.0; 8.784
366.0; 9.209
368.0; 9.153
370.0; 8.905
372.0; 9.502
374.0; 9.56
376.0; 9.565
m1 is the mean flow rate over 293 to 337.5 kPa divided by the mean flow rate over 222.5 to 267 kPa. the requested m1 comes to 1.36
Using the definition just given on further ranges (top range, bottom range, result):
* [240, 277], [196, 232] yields 0.66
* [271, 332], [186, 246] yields 1.02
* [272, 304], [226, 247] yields 1.10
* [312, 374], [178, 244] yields 1.10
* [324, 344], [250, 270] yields 1.76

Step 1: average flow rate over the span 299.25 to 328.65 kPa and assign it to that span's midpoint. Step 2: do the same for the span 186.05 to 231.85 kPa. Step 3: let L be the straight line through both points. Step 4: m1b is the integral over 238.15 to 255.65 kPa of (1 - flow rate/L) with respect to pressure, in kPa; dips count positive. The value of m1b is 6.85 kPa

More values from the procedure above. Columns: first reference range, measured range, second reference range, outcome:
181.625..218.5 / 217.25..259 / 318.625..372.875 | 8.69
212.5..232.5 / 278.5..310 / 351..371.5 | 2.35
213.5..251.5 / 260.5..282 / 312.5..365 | 2.74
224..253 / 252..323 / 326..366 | 3.68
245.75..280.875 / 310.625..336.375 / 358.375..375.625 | -2.32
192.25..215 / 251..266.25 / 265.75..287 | 6.04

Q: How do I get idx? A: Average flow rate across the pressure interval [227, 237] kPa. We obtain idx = 7.84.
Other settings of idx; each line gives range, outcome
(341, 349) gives 8.67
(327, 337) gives 8.47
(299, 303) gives 8.14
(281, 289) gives 7.75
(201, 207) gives 7.79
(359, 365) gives 8.67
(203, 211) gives 7.82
